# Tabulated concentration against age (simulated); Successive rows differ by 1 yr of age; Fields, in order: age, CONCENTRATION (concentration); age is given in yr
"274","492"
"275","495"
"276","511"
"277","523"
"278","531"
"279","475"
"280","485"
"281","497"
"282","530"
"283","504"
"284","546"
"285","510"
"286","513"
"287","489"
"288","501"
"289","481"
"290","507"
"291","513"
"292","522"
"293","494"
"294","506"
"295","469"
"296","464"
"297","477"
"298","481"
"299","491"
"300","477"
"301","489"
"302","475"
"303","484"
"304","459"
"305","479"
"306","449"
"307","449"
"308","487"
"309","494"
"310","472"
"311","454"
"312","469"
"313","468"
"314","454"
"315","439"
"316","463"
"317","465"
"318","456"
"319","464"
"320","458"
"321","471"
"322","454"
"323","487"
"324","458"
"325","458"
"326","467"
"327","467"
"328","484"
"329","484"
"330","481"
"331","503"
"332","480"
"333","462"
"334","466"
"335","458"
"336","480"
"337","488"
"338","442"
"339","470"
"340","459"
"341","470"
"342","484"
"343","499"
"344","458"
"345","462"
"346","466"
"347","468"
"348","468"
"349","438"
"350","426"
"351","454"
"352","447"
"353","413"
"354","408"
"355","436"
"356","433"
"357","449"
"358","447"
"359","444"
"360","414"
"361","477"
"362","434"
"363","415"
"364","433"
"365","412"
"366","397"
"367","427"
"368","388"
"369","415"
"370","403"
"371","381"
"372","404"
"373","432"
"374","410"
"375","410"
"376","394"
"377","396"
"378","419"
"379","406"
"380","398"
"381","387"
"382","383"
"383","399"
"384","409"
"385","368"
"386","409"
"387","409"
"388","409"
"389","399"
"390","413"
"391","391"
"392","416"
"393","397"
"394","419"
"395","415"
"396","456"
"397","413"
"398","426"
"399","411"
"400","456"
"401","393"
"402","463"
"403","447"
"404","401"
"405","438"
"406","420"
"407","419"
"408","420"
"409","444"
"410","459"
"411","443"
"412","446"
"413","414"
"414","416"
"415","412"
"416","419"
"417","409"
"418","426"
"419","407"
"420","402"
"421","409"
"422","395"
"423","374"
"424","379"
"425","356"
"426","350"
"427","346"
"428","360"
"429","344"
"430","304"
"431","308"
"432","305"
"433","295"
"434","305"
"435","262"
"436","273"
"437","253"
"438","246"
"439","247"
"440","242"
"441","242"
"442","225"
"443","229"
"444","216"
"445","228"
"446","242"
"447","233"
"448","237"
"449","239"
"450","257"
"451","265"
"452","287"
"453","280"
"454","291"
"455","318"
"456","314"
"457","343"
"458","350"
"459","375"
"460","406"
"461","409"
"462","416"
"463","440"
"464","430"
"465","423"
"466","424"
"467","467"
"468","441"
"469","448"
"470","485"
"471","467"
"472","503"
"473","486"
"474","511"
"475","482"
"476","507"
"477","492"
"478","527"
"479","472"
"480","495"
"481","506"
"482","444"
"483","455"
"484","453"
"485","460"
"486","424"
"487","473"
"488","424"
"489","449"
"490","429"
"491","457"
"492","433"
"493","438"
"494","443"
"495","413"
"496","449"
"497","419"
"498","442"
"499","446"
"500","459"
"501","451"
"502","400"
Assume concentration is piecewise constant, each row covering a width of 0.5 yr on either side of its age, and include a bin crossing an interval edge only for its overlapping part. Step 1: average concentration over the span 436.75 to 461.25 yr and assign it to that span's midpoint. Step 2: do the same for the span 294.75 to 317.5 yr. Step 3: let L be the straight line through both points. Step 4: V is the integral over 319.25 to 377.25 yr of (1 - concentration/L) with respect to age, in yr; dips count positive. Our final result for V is -4.68 yr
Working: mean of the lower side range 470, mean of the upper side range 278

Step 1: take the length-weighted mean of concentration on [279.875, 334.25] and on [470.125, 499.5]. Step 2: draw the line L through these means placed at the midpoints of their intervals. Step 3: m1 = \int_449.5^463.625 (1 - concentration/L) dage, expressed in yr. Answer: 3.8 yr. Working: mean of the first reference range 480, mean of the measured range 340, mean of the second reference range 462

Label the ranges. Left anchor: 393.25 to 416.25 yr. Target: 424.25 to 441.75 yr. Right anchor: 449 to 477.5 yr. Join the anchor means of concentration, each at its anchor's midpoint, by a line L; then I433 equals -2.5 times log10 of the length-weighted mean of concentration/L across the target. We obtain 0.37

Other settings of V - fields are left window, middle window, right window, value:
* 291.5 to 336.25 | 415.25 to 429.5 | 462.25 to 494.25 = 2.5 yr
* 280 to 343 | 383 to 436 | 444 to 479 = 2.7 yr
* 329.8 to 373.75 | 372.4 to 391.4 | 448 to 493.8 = 1.6 yr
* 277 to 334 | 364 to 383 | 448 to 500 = 2.2 yr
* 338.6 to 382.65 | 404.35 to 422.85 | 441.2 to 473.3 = -1.7 yr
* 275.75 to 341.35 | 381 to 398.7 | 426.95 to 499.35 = 0.8 yr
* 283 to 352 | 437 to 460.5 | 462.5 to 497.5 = 9.6 yr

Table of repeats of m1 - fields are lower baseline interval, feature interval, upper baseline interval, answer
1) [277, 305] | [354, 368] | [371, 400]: 0.0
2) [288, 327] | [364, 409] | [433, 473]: -1.9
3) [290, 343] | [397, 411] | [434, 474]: -1.7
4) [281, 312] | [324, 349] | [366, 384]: -1.5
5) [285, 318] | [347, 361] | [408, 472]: -0.3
